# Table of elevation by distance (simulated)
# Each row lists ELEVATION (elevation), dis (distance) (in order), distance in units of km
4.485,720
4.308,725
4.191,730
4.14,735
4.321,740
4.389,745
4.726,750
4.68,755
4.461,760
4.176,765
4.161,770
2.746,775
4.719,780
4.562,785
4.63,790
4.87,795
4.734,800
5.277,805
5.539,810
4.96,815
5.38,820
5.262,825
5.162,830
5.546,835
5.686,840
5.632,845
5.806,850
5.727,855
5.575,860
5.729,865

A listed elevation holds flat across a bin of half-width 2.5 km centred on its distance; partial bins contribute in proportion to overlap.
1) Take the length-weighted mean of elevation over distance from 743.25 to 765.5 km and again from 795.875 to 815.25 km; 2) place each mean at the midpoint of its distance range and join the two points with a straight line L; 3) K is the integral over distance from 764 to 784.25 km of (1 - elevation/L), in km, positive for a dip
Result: 3.27 km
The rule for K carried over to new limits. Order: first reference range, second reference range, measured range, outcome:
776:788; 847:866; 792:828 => -1.82 km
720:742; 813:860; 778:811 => 0.78 km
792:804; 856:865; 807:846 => -1.28 km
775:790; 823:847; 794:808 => -0.79 km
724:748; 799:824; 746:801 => 3.92 km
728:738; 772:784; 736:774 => -3.04 km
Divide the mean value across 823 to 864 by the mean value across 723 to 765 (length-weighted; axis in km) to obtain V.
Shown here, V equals 1.27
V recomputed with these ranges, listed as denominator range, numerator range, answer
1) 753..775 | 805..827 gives 1.26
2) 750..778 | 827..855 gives 1.35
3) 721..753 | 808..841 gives 1.23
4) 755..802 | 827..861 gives 1.28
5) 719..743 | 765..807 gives 1.04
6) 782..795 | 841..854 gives 1.23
